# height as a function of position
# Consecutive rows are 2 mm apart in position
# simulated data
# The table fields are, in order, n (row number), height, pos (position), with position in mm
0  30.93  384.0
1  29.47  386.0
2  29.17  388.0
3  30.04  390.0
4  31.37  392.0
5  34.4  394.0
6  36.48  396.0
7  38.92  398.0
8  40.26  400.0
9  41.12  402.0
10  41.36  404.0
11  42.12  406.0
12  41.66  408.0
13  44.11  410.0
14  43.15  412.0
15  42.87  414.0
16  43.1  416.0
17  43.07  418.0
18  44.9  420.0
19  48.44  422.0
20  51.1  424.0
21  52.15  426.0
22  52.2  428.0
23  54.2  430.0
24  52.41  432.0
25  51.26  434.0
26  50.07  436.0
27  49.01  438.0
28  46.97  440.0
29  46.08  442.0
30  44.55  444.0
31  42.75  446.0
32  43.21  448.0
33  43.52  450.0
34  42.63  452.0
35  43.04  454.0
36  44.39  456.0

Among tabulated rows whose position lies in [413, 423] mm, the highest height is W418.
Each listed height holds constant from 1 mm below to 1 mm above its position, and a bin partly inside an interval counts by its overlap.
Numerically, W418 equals 48.44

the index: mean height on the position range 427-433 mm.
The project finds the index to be 52.9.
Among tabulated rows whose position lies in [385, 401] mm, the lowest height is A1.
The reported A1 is 29.17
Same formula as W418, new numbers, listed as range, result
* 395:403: 41.12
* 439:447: 46.97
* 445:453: 43.52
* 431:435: 52.41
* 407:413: 44.11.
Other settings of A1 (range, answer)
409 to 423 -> 42.87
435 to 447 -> 42.75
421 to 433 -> 48.44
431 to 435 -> 51.26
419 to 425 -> 44.9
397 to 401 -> 38.92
